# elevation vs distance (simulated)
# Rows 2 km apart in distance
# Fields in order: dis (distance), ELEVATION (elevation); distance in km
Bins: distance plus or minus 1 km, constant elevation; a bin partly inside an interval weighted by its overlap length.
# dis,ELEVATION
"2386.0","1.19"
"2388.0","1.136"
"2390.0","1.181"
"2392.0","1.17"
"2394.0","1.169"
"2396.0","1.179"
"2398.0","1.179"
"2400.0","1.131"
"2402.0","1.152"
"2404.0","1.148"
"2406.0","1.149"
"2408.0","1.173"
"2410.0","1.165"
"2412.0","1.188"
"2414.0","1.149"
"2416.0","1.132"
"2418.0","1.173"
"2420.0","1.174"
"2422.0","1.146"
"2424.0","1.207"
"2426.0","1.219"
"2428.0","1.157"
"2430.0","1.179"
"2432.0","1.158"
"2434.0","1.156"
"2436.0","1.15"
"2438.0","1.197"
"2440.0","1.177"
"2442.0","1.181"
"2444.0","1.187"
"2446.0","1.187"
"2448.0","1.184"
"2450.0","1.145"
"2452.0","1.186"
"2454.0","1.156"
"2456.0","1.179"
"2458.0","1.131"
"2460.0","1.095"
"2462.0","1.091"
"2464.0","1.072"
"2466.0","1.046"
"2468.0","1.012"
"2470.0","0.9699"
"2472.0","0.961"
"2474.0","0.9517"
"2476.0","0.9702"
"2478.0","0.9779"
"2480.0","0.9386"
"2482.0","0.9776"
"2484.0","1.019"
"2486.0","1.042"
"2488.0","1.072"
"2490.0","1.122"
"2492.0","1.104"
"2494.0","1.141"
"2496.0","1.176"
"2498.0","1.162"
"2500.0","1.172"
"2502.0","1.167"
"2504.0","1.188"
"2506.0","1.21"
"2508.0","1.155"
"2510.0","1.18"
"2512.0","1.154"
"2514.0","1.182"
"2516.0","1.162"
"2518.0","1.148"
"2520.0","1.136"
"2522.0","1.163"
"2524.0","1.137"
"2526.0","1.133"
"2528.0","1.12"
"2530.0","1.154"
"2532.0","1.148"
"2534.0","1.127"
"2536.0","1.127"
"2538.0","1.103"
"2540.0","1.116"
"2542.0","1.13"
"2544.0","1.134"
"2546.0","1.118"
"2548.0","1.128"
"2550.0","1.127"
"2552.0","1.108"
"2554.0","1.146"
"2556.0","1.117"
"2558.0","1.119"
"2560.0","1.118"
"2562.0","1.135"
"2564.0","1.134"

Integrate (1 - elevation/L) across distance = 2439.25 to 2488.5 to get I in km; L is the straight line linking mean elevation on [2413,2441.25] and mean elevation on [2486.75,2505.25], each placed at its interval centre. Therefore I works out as 3.43 km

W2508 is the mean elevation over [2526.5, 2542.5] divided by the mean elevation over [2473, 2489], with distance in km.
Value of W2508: 1.1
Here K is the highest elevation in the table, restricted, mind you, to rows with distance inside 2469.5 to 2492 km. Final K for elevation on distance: 1.122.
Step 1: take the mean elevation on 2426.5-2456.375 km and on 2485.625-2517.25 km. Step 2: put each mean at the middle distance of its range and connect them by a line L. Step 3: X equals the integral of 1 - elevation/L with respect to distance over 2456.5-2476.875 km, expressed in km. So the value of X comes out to 2.3 km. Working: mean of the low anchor 1.17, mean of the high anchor 1.15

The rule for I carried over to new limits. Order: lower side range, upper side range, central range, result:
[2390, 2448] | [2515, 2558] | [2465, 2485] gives 2.9 km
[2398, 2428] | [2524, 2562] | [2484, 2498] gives 0.4 km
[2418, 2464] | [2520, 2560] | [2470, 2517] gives 2.2 km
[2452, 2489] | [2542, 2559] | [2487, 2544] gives -3.0 km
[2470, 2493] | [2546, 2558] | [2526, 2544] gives -0.5 km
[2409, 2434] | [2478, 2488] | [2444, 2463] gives -1.2 km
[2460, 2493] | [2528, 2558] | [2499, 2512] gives -1.3 km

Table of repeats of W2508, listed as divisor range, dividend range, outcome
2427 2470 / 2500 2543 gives 1.01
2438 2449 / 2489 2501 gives 0.97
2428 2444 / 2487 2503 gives 0.97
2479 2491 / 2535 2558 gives 1.09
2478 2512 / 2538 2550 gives 1.01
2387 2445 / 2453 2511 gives 0.93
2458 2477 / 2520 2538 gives 1.11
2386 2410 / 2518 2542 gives 0.98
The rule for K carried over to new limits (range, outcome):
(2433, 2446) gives 1.197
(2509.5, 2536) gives 1.182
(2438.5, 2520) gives 1.21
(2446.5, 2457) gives 1.186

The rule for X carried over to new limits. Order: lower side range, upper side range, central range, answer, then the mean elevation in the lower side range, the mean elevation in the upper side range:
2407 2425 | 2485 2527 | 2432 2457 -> -0.26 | 1.17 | 1.15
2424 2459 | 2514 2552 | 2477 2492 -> 1.66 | 1.17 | 1.13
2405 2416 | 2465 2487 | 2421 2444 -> -1.52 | 1.16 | 0.988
